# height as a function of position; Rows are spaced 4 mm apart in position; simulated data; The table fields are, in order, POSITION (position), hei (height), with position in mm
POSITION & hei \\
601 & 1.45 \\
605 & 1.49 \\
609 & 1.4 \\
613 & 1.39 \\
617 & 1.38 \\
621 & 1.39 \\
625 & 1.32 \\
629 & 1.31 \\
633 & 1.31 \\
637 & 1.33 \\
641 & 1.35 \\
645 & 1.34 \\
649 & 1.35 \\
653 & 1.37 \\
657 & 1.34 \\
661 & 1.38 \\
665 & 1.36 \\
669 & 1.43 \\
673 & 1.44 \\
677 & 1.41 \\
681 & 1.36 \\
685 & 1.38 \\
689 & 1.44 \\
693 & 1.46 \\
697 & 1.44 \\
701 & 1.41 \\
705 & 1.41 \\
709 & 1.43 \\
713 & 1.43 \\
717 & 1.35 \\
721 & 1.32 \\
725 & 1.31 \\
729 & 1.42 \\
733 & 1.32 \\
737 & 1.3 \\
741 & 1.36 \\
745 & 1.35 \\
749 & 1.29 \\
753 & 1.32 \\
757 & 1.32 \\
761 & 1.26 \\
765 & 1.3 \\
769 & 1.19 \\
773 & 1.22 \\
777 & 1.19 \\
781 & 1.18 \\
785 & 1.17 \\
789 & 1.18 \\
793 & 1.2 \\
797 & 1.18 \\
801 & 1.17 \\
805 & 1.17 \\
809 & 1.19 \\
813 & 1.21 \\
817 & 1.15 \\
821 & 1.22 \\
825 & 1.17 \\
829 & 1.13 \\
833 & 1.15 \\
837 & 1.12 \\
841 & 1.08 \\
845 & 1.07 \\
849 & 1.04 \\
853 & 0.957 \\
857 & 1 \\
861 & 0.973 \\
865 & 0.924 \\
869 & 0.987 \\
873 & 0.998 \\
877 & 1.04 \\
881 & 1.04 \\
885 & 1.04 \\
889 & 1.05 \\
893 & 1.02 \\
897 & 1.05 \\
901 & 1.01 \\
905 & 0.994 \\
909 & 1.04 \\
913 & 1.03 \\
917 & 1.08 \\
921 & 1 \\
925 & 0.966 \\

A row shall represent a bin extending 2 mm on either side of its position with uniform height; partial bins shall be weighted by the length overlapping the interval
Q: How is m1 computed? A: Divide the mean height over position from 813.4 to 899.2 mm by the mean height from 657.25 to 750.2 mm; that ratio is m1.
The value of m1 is 0.77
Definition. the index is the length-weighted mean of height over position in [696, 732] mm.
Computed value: 1.39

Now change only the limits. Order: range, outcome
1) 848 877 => 0.985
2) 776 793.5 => 1.18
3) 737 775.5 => 1.29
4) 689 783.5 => 1.33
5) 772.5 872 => 1.12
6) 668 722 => 1.41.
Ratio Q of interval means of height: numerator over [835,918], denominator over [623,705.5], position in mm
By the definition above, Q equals 0.7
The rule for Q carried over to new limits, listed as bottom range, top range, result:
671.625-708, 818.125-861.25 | 0.77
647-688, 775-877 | 0.80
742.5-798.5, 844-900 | 0.82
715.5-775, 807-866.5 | 0.84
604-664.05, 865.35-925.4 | 0.75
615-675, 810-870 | 0.80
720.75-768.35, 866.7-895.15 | 0.78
